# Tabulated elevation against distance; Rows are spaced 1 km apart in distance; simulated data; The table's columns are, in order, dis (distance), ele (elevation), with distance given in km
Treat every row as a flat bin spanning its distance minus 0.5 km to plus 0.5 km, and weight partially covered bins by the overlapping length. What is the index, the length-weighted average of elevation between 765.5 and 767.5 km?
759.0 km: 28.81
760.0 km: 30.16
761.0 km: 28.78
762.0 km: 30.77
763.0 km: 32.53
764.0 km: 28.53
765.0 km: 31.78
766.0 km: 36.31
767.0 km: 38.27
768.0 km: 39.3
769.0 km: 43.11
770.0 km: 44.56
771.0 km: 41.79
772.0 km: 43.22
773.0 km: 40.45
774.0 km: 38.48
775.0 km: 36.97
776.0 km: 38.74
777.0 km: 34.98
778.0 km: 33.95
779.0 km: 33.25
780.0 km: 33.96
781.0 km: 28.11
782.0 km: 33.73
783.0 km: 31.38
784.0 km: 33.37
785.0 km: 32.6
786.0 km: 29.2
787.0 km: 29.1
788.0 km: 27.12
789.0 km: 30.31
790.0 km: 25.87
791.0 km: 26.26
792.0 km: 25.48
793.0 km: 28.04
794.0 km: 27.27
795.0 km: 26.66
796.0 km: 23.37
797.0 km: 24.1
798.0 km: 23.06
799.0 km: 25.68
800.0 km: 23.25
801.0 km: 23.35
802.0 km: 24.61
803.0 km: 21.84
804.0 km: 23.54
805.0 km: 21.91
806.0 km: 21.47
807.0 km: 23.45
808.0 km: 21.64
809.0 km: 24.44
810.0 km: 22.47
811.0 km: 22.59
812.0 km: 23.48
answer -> 37.3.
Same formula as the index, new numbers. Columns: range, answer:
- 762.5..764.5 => 30.5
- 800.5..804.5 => 23.3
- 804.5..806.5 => 21.7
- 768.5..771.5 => 43.2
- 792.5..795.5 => 27.3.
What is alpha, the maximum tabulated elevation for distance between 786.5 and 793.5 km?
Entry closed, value 30.31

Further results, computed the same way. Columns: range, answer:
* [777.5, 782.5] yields 33.96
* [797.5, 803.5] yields 25.68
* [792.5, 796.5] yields 28.04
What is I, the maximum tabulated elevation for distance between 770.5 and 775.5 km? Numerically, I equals 43.22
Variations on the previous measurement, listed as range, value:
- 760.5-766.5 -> 36.31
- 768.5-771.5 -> 44.56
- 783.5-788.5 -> 33.37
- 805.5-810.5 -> 24.44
